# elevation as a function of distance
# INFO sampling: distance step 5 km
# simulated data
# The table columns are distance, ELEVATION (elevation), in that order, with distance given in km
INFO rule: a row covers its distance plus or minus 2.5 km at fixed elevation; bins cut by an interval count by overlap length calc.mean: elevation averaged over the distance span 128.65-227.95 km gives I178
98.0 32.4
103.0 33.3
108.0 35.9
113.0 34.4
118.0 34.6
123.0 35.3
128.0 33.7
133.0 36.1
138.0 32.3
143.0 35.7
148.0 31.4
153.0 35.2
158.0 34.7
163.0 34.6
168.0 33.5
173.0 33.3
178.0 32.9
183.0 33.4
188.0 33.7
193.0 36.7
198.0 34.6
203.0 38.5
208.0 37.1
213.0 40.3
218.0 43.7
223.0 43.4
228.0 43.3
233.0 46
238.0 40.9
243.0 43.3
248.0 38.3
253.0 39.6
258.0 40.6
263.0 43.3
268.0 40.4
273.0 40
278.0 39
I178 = 36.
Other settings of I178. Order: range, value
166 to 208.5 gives 34.8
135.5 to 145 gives 33.9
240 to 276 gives 40.8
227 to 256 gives 41.8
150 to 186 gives 33.9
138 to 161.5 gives 34.1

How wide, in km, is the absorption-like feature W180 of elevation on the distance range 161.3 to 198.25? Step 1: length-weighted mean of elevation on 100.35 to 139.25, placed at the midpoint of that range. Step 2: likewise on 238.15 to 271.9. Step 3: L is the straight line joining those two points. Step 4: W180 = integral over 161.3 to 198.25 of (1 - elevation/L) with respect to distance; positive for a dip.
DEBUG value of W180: 3.3 km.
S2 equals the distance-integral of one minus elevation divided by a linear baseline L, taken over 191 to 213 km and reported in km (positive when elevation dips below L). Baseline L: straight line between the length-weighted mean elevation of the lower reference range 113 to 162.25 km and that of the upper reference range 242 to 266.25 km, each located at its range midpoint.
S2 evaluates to 0.5 km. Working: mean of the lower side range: 34.3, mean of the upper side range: 40.9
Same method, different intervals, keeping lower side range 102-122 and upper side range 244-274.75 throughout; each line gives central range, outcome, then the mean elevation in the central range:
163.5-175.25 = 1.1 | 33.6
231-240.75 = -0.9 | 43.3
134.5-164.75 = 1.8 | 34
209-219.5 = -0.6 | 41.1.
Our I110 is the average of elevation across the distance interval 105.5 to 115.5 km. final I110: 35.1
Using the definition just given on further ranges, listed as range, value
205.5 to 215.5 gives 38.7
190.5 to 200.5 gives 35.6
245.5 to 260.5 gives 39.5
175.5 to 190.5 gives 33.3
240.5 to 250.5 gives 40.8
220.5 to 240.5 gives 43.4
